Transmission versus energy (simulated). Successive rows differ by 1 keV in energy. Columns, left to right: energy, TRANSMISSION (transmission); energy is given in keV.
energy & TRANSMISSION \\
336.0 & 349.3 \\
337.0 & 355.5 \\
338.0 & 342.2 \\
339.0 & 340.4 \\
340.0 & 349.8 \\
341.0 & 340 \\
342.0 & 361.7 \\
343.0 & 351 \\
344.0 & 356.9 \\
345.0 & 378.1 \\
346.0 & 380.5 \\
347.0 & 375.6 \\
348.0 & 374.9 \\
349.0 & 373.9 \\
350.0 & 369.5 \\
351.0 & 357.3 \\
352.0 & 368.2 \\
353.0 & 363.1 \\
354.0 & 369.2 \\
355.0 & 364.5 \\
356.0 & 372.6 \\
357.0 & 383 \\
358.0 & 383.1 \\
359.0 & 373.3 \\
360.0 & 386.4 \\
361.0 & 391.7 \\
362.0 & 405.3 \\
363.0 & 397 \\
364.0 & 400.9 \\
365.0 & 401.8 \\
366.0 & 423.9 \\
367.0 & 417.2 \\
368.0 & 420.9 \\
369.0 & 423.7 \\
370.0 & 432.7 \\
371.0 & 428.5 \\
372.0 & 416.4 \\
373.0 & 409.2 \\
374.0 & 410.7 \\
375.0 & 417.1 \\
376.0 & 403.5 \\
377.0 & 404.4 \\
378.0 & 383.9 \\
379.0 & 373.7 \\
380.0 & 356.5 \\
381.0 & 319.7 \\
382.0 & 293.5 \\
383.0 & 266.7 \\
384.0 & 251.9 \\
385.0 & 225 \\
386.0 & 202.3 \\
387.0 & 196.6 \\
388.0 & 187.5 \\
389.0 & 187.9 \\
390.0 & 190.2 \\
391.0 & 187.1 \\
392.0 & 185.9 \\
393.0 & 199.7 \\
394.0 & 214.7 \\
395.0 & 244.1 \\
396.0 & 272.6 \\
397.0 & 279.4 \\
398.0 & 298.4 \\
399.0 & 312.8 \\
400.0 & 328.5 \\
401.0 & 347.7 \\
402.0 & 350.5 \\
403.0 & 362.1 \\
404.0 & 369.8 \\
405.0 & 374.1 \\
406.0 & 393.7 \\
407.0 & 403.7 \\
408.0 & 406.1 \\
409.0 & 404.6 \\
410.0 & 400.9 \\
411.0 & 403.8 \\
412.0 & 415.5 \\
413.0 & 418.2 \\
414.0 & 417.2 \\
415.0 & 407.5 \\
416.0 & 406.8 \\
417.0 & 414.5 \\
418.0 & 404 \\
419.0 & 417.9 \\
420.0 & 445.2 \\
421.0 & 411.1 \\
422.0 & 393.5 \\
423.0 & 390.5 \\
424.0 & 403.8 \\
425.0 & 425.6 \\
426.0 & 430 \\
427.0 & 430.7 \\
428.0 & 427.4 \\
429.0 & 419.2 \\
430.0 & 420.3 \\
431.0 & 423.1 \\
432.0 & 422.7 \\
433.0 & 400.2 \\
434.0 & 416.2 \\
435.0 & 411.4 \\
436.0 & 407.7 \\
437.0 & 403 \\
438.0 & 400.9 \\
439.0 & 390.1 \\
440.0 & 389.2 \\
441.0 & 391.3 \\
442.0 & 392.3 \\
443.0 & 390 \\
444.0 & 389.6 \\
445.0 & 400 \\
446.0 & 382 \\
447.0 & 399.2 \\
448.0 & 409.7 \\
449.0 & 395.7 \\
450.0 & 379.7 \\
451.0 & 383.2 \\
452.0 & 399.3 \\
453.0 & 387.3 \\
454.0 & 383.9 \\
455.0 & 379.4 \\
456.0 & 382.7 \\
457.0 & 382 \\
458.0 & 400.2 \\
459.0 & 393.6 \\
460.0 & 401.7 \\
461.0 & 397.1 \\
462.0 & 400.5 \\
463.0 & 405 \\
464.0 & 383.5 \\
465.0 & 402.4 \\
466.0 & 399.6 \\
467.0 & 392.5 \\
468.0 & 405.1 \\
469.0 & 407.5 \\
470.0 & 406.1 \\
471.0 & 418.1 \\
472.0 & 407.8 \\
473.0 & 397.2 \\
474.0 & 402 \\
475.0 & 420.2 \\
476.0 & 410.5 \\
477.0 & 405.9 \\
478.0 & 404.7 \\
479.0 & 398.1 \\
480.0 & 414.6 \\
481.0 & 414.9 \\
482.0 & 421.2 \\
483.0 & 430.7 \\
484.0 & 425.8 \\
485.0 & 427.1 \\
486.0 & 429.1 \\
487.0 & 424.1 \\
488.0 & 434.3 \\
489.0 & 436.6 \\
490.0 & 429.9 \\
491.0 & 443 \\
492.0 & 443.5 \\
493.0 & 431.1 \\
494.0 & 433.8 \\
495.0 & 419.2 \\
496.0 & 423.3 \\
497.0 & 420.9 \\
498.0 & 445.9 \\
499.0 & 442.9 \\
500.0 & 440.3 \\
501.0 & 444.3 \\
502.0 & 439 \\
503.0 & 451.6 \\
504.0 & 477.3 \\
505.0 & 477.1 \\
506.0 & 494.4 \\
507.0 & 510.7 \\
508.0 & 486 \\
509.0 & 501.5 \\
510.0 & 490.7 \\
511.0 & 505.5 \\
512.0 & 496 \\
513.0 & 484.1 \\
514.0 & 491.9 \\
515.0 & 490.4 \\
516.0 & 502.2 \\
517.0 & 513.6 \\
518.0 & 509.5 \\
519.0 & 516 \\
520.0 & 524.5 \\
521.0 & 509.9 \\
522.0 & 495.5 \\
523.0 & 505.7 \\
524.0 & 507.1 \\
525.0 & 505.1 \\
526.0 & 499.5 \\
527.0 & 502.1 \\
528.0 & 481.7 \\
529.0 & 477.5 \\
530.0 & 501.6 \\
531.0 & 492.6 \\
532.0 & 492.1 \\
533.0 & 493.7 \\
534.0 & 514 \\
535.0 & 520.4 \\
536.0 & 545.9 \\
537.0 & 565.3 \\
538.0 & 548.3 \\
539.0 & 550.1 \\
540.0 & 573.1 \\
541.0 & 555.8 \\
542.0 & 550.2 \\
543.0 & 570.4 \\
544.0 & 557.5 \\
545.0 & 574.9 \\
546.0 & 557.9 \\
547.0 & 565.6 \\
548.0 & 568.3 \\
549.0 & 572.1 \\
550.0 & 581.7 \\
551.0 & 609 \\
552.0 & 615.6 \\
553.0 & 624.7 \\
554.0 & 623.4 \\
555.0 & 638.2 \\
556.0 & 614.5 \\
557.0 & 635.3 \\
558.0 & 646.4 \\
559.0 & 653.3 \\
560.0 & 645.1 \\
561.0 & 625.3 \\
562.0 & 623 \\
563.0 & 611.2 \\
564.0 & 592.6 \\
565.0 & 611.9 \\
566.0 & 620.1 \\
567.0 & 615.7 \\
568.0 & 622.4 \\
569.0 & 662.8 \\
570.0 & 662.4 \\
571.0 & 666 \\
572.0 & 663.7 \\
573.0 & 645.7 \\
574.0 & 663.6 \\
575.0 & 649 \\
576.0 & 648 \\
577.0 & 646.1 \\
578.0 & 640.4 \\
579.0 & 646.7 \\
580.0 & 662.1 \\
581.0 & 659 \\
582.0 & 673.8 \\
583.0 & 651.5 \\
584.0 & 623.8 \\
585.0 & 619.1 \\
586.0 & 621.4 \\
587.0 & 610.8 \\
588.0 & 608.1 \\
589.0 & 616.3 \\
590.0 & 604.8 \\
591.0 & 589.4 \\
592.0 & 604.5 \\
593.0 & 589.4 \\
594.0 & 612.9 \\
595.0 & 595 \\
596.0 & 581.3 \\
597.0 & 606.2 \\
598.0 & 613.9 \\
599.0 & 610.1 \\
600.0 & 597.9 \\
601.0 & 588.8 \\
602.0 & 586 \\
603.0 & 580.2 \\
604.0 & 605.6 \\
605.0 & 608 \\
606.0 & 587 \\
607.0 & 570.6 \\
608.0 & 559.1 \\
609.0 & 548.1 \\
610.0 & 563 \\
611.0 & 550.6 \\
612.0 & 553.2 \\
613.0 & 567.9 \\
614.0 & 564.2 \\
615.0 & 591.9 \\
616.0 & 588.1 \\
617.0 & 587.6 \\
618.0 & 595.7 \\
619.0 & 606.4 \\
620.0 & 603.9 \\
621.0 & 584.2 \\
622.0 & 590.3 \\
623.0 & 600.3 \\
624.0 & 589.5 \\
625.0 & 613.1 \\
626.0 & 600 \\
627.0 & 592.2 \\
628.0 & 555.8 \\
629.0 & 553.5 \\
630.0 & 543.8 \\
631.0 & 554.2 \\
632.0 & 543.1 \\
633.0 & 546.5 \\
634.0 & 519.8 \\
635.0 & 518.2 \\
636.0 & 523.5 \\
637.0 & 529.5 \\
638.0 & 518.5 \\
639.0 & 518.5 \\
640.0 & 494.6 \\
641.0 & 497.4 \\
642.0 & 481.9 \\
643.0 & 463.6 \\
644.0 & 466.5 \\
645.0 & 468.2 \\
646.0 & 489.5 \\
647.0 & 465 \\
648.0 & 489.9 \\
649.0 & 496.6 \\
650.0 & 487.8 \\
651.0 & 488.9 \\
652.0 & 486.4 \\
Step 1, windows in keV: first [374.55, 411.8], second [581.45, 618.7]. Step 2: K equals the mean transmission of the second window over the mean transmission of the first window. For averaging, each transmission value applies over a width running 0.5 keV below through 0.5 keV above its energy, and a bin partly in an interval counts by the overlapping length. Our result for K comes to 1.9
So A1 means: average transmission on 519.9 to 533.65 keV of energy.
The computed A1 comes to 499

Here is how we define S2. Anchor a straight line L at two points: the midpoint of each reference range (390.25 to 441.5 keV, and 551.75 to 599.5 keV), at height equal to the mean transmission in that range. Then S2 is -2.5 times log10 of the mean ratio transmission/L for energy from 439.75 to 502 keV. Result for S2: 0.13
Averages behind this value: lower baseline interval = 374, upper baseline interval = 629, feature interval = 409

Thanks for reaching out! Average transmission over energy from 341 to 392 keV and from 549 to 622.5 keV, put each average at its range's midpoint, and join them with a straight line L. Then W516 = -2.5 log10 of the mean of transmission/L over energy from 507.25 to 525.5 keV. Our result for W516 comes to 0.06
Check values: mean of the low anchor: 352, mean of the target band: 502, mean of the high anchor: 613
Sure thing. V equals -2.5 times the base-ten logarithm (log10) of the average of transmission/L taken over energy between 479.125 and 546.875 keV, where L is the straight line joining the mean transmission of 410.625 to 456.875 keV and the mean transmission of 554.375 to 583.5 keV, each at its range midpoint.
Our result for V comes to 0.13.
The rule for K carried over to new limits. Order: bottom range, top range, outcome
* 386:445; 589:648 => 1.56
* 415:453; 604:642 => 1.39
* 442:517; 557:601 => 1.47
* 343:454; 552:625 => 1.66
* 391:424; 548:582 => 1.77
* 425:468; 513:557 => 1.35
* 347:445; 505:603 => 1.57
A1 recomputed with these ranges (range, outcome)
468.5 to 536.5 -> 461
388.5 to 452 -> 372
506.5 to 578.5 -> 566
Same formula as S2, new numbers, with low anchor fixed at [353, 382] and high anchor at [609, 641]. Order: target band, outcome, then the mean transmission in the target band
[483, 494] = 0.10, 432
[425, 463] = 0.11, 401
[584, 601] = -0.12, 605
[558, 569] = -0.20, 625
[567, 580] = -0.23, 650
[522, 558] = -0.09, 552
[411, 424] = 0.04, 411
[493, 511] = 0.05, 459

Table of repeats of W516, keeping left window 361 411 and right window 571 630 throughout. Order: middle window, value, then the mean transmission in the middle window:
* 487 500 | 0.09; 434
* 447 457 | 0.08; 389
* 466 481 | 0.10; 407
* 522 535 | 0.03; 499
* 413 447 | -0.05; 408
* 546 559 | -0.12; 608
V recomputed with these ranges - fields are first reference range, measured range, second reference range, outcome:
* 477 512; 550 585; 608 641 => -0.24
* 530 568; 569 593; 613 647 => -0.12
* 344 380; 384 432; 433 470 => 0.14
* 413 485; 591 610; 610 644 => -0.11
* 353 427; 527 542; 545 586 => 0.11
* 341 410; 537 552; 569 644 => -0.09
